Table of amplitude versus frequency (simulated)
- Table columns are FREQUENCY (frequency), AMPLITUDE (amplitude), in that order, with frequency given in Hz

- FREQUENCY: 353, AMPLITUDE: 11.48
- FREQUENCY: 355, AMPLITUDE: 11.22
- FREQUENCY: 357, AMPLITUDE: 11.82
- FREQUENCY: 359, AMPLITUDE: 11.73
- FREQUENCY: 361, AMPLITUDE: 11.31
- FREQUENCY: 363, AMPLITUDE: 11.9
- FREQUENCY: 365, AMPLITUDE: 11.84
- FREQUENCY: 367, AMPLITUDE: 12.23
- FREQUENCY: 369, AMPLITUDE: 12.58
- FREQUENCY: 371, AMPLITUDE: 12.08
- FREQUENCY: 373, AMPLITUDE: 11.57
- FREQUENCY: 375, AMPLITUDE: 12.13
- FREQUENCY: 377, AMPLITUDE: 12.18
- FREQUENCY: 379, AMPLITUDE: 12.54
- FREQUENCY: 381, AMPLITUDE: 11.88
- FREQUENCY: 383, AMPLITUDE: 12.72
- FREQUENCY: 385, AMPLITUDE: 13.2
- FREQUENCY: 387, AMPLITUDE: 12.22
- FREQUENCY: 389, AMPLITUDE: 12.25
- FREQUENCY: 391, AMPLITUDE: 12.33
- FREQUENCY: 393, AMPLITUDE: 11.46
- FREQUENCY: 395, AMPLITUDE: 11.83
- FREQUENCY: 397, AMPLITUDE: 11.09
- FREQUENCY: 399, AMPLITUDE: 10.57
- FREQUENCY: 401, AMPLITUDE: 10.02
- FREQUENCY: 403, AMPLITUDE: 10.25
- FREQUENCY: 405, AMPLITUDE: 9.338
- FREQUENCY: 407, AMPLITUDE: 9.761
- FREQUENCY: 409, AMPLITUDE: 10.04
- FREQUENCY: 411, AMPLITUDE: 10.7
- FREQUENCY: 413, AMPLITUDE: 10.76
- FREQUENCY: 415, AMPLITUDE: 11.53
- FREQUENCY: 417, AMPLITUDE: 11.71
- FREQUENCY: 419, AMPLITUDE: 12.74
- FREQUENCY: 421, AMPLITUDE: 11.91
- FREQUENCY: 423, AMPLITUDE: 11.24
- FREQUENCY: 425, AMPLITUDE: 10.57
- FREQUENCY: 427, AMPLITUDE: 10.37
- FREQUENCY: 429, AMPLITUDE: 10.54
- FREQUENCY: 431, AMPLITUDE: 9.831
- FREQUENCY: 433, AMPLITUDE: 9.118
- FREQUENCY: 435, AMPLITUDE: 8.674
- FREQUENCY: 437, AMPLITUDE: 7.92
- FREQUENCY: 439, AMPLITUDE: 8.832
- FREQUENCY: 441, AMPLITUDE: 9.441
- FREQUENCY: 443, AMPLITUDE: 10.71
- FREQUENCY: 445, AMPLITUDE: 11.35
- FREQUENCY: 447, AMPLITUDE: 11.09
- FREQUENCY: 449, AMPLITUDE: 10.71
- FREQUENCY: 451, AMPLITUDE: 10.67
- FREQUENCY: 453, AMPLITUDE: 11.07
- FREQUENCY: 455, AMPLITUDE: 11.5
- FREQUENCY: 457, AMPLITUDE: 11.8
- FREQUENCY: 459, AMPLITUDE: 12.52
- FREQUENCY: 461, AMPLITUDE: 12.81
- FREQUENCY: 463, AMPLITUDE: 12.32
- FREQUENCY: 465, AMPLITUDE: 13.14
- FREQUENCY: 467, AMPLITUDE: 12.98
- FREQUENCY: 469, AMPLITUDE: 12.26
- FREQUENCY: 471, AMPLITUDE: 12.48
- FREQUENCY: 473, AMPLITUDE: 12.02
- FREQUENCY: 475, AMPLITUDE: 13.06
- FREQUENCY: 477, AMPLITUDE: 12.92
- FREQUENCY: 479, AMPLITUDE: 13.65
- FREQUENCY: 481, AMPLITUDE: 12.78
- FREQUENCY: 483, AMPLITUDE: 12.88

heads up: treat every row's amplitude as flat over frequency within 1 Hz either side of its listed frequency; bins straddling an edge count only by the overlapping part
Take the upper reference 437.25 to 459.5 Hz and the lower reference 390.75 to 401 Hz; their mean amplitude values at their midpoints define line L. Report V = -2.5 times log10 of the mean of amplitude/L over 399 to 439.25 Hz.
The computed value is 0.07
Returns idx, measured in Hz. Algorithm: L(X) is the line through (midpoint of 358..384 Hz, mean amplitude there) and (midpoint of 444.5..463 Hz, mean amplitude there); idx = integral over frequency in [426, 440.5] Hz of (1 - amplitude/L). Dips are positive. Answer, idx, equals 2.9 Hz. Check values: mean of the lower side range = 12.1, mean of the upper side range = 11.6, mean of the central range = 9.33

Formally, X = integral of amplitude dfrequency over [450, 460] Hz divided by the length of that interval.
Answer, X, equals 11.5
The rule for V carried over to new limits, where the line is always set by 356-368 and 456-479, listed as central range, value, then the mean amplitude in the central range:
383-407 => 0.069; 11.3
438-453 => 0.191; 10.4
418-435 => 0.155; 10.7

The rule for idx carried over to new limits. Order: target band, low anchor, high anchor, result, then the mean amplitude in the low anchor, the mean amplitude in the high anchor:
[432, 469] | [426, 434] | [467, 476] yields 1.0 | 9.96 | 12.5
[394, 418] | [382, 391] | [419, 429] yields 2.4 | 12.6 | 11.1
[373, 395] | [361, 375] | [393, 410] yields -2.0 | 12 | 10.4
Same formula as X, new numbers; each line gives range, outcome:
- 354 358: 11.5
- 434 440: 8.48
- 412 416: 11.1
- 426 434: 9.96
